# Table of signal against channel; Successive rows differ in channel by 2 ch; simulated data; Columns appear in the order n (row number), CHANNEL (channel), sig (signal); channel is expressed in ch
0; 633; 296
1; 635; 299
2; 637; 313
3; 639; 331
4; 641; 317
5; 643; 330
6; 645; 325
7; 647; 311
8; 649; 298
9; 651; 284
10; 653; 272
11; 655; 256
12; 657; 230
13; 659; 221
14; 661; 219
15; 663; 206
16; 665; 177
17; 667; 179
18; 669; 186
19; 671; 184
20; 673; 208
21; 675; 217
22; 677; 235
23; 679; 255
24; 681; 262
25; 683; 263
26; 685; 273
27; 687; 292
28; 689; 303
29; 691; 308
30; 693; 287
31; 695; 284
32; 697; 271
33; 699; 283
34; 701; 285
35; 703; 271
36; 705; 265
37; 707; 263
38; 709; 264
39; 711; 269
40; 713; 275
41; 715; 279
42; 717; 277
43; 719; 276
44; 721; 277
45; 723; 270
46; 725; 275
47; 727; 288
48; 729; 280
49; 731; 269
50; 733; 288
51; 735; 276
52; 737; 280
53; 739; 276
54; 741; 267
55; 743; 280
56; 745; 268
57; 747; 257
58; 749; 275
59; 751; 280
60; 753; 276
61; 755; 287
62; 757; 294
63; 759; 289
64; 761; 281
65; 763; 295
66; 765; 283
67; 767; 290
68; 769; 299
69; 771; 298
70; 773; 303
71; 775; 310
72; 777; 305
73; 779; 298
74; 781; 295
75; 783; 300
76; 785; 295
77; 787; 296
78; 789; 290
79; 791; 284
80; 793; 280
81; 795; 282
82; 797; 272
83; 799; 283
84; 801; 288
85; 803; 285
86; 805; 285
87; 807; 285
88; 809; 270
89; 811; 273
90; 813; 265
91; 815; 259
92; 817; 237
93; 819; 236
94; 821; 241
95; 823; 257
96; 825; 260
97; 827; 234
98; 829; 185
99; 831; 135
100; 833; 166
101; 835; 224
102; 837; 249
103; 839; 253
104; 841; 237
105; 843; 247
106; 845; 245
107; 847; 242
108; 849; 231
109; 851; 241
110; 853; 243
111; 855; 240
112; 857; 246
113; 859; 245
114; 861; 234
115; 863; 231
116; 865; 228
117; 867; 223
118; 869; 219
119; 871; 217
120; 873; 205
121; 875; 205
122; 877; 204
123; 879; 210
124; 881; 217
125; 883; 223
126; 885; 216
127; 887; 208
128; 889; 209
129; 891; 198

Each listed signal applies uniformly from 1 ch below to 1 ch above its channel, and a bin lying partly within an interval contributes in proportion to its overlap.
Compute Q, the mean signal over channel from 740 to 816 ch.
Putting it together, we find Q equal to 285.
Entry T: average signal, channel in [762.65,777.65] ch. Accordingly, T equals 298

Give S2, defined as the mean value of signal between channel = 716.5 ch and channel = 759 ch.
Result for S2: 277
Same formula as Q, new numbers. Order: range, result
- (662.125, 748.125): 262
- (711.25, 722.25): 276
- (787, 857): 251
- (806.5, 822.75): 257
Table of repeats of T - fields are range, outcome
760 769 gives 289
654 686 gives 223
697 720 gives 273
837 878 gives 232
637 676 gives 252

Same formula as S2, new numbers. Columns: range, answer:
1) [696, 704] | 278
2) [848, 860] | 241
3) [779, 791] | 294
